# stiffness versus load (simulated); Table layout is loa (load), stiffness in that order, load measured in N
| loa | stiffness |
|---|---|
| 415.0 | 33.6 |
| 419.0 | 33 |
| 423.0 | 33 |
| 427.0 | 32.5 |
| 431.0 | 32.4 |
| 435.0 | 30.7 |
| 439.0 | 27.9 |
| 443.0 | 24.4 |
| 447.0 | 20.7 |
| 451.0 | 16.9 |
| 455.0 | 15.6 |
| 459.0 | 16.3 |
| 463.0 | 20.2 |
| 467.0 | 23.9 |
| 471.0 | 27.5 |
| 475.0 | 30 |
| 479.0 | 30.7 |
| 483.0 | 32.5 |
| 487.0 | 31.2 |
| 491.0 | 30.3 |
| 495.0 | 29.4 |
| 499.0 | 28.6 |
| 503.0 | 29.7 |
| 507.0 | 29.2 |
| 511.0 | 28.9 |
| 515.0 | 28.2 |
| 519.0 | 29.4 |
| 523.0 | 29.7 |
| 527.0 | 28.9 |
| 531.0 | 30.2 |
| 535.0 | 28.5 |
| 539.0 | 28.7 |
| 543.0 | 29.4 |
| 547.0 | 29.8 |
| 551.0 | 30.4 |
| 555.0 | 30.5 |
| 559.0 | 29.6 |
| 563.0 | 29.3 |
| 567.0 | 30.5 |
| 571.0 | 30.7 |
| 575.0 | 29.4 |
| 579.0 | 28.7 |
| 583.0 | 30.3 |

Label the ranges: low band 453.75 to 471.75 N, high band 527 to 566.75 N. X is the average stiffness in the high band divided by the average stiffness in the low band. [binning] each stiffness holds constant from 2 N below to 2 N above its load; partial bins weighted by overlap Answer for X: 1.4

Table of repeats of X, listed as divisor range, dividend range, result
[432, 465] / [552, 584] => 1.36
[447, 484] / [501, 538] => 1.25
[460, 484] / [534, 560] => 1.10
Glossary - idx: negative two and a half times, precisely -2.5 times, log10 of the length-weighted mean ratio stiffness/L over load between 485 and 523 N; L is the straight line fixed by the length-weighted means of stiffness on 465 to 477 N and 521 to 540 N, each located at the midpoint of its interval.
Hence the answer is -0.04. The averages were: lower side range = 27.1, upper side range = 29.2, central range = 29.4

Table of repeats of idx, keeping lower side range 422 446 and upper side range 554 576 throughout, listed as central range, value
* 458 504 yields 0.08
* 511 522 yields 0.04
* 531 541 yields 0.04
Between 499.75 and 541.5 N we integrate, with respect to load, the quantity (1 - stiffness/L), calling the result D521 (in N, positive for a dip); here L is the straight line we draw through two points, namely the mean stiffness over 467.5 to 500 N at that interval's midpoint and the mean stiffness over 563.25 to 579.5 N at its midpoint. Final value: 1.0 N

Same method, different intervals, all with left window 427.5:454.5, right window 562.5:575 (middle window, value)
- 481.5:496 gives -2.0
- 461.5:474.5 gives 0.8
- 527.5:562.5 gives -0.4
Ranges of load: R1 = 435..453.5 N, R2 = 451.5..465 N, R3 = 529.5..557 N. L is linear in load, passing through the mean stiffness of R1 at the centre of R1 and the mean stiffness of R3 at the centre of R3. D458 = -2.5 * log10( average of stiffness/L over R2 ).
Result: 0.359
